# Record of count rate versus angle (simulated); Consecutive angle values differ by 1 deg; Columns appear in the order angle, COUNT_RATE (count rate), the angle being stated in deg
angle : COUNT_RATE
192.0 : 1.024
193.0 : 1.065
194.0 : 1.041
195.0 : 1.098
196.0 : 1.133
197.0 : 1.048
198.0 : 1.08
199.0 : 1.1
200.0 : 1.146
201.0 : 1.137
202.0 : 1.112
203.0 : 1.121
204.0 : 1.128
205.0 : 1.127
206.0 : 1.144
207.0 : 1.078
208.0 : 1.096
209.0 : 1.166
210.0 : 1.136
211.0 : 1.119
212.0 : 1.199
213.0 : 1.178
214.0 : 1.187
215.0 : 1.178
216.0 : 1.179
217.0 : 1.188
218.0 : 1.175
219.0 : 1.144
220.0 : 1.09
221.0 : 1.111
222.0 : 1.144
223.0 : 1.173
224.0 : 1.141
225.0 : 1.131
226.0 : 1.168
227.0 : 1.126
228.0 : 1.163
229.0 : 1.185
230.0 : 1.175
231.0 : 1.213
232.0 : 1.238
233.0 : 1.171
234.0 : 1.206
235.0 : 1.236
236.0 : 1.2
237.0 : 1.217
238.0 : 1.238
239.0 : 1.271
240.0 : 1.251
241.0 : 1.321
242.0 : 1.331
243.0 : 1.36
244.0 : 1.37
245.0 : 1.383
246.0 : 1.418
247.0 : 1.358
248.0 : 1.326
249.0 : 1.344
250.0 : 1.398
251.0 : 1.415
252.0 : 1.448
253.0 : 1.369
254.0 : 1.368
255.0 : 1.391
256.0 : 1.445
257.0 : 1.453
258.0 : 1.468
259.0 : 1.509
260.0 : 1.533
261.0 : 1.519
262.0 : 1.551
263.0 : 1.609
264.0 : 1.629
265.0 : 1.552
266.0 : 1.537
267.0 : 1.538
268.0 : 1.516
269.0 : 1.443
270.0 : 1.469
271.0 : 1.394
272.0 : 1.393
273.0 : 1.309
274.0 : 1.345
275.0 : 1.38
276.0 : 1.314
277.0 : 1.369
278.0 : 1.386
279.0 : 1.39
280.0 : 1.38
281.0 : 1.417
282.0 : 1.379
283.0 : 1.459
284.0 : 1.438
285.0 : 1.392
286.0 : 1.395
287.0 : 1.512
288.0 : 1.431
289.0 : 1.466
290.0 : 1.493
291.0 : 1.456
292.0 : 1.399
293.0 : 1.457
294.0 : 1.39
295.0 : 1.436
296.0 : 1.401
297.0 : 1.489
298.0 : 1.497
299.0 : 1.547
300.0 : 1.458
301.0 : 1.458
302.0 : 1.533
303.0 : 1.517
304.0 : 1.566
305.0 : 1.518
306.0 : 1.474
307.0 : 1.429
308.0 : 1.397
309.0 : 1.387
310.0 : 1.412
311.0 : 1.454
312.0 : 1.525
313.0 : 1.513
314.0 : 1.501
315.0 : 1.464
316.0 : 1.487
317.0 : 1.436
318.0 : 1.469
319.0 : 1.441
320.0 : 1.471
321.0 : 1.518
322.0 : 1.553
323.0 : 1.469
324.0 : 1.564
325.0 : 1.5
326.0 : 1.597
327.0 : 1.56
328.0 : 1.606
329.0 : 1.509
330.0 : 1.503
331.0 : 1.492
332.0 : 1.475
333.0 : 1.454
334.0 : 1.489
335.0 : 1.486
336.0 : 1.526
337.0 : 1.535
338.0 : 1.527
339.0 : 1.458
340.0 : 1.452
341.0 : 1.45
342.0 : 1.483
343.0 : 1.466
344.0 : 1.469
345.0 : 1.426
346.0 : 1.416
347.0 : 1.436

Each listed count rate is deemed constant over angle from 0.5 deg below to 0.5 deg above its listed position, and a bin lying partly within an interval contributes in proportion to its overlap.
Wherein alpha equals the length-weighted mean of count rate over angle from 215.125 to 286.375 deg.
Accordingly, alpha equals 1.34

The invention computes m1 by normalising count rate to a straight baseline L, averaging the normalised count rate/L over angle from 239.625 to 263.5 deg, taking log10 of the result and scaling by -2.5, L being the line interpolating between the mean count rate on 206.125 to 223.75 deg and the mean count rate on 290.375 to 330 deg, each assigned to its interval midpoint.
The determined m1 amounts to -0.110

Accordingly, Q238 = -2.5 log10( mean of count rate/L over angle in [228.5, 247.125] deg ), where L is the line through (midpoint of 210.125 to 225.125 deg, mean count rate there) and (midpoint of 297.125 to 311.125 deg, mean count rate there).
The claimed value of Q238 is -0.03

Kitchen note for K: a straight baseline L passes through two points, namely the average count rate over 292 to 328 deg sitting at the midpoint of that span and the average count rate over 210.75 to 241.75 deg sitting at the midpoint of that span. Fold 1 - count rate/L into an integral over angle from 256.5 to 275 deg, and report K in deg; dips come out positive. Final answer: -2.2 deg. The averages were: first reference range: 1.19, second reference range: 1.48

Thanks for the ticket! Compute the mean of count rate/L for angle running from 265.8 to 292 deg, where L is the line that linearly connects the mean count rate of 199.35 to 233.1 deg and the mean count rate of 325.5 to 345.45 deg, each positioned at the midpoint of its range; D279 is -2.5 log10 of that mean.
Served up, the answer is -0.07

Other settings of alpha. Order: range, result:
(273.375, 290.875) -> 1.41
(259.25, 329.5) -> 1.47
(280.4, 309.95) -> 1.45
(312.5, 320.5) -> 1.47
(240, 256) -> 1.37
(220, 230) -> 1.15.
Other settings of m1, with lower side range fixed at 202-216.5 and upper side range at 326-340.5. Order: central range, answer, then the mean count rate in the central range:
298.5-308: -0.06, 1.49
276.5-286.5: -0.03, 1.4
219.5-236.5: 0.03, 1.17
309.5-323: -0.02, 1.48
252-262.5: -0.14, 1.46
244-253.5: -0.10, 1.38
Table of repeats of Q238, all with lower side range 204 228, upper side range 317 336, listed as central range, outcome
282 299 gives -0.043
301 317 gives -0.020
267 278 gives -0.055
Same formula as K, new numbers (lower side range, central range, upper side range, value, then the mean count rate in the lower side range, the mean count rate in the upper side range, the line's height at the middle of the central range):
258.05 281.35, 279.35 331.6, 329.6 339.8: 0.1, 1.46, 1.49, 1.48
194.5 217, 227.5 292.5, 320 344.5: -4.6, 1.13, 1.51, 1.29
